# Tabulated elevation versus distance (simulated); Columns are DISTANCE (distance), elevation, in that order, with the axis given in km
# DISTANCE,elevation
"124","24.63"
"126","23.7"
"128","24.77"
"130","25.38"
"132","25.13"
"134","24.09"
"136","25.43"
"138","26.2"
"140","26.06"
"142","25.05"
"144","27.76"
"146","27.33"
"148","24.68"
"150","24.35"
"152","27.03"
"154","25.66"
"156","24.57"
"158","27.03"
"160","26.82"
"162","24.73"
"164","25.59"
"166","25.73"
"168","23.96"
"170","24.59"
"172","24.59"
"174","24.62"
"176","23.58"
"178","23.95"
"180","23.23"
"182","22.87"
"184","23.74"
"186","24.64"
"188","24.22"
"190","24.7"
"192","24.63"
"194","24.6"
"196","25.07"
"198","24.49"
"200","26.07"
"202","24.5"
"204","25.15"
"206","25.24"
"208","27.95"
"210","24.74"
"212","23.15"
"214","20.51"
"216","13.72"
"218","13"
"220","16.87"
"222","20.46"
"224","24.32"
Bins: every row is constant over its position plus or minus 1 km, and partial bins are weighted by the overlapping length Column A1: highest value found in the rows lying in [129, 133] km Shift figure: 25.38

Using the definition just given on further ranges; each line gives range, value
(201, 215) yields 27.95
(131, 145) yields 27.76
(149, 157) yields 27.03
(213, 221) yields 20.51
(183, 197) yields 25.07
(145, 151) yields 27.33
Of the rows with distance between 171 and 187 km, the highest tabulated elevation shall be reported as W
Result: 24.64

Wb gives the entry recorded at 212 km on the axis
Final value 23.15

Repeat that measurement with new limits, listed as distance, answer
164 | 25.59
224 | 24.32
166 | 25.73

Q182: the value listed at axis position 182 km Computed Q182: 22.87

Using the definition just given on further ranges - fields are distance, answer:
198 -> 24.49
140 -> 26.06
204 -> 25.15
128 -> 24.77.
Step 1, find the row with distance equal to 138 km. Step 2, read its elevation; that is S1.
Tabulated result 26.2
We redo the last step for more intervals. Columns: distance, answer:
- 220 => 16.87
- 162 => 24.73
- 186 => 24.64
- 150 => 24.35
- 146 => 27.33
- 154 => 25.66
